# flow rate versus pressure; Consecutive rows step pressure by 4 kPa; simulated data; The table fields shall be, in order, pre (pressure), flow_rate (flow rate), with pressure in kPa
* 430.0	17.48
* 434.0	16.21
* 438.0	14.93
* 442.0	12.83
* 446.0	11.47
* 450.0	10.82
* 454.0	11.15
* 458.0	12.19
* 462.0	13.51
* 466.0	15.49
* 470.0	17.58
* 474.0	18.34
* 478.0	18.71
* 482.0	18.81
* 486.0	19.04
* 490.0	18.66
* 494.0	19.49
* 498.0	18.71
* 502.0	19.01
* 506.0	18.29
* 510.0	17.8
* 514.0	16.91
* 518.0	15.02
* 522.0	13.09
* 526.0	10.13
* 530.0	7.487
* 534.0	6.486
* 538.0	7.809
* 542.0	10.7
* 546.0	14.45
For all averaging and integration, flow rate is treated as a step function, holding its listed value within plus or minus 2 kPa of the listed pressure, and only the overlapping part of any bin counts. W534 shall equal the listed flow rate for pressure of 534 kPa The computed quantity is 6.486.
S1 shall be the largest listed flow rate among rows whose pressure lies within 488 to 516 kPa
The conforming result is 19.49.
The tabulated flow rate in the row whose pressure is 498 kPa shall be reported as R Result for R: 18.71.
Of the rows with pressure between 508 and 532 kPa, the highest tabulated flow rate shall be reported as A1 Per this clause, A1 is 17.8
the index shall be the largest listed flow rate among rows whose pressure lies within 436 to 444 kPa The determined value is 14.93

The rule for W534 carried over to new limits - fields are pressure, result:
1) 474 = 18.34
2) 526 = 10.13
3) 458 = 12.19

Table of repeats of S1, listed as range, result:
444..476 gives 18.34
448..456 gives 11.15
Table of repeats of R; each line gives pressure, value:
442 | 12.83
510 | 17.8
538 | 7.809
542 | 10.7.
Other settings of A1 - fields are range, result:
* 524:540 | 10.13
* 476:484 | 18.81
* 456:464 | 13.51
